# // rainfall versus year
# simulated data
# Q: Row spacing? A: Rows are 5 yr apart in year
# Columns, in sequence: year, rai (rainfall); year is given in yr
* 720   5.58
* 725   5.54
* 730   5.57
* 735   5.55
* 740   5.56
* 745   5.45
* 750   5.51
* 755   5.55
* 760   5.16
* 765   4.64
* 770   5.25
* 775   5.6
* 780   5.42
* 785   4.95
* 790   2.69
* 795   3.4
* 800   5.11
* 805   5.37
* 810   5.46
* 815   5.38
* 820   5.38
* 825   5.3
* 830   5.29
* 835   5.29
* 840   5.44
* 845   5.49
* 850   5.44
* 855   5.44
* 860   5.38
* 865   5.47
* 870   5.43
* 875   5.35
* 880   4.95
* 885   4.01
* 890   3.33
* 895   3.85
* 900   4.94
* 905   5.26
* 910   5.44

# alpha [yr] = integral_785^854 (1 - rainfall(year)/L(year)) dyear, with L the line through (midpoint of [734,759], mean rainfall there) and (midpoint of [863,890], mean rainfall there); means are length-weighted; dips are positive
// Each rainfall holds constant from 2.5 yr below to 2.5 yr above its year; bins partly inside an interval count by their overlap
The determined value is 1.7 yr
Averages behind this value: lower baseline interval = 5.5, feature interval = 5.01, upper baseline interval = 4.88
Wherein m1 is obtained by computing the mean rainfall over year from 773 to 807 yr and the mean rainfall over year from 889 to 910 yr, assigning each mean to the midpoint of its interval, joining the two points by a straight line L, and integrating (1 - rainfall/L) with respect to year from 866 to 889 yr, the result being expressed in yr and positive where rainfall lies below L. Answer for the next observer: -1.5 yr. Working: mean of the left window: 4.62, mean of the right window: 4.55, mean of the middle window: 4.87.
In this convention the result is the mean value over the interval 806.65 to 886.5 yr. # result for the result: 5.3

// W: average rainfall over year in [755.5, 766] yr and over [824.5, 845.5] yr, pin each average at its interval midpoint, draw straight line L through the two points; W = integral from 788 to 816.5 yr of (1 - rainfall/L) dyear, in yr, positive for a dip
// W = 3.6 yr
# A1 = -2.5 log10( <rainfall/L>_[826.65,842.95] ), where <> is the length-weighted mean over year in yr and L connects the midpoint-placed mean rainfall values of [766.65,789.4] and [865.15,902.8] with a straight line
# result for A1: -0.11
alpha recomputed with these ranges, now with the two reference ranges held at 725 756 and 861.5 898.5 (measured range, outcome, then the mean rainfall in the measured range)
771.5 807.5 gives 3.9 yr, 4.67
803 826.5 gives -1.5 yr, 5.38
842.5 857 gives -1.8 yr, 5.46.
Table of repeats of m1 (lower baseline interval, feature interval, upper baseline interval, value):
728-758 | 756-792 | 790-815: 1.5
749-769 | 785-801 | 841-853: 4.5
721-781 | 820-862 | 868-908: -4.1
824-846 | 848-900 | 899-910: 4.0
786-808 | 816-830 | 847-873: -1.8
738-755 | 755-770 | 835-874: 1.2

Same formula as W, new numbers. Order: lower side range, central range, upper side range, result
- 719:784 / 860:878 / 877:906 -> -3.5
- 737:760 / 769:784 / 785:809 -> -1.8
